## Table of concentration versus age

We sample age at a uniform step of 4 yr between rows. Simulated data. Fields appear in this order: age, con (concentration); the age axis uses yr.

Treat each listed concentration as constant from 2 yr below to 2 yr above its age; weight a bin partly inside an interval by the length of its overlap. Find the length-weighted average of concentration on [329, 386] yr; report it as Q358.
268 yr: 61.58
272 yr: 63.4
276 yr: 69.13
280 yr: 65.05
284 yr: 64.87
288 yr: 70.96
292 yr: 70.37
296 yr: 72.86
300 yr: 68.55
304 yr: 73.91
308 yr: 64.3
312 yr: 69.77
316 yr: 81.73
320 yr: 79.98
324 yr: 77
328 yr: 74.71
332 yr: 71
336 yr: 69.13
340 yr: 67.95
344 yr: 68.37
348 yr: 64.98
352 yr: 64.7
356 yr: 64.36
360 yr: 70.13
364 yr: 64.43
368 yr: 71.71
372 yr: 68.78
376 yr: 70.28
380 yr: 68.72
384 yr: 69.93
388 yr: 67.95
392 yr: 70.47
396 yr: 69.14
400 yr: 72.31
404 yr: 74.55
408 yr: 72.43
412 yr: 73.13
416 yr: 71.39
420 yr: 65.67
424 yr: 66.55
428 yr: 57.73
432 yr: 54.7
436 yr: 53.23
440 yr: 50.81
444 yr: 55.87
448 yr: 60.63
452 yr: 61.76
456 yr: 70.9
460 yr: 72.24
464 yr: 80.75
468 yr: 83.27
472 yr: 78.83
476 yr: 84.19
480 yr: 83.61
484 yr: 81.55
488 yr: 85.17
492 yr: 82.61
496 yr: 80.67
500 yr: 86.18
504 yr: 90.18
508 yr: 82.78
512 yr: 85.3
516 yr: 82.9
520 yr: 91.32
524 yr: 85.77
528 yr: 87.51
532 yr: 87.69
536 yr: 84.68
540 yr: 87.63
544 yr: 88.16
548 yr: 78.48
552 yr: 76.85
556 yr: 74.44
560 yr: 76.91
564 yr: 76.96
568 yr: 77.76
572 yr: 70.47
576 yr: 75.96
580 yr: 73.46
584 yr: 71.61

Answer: 68.3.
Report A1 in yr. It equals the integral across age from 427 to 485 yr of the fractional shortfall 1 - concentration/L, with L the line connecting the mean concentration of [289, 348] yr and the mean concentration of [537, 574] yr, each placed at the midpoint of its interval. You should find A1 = 5.59 yr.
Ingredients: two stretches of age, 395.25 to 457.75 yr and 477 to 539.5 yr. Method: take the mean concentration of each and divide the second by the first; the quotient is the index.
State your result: 1.33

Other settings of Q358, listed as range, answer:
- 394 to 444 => 64.8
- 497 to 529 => 86.3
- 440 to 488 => 73.5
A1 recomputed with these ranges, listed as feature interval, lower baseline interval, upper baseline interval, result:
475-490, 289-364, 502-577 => -0.84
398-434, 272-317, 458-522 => 4.79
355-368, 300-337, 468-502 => 1.46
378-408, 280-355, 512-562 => 1.80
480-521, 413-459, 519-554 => -4.32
